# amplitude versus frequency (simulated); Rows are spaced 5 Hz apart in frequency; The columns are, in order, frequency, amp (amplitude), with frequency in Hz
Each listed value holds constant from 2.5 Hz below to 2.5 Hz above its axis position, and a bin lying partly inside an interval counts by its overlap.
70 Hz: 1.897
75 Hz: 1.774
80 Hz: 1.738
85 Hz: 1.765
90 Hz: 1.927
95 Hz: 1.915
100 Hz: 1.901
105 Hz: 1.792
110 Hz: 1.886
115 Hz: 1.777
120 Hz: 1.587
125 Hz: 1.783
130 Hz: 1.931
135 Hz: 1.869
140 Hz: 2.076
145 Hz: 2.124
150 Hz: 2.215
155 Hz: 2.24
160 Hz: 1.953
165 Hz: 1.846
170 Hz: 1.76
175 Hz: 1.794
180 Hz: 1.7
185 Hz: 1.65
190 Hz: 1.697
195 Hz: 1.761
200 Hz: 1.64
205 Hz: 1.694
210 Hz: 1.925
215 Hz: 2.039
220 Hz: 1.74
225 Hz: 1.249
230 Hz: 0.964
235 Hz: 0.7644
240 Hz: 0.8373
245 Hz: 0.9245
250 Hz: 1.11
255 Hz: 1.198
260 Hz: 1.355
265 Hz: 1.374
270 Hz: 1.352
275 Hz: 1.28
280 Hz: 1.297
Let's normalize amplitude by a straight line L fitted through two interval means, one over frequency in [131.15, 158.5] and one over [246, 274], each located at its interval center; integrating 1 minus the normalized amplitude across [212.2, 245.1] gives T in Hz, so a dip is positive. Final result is 5.7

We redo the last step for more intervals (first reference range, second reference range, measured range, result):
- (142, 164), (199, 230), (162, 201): 3.3 Hz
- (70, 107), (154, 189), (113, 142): -0.1 Hz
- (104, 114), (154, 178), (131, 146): -1.1 Hz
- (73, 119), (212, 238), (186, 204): -2.9 Hz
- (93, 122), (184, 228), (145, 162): -3.6 Hz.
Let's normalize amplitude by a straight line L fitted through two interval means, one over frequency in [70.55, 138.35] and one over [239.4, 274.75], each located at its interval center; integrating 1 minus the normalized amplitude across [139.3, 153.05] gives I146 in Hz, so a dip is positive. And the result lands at -4.2 Hz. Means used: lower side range 1.82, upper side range 1.19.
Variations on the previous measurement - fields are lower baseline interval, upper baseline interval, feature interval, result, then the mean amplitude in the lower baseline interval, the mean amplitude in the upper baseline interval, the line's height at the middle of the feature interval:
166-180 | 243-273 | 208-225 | -3.5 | 1.77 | 1.22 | 1.49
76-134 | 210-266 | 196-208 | -2.4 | 1.82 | 1.26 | 1.41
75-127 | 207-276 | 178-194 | -2.1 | 1.81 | 1.3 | 1.5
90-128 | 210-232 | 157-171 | -1.6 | 1.82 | 1.56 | 1.69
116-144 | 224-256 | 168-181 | -2.2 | 1.86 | 0.986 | 1.51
